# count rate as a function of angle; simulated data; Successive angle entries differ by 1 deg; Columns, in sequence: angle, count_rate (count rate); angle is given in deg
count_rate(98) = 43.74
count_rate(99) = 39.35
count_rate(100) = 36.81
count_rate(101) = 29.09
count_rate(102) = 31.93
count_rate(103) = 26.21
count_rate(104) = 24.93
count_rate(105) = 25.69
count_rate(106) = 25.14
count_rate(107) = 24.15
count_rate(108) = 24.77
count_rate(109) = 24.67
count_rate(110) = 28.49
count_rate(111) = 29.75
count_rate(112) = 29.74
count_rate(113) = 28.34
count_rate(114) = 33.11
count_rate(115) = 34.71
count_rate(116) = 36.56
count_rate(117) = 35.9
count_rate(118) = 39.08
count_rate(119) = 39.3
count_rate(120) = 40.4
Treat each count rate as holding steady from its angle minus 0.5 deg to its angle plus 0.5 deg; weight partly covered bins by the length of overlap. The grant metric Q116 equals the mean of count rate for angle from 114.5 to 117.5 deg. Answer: 35.7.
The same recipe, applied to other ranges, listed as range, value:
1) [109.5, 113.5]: 29.1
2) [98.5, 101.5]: 35.1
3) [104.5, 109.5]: 24.9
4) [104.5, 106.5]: 25.4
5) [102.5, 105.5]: 25.6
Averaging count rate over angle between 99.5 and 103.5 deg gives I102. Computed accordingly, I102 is 31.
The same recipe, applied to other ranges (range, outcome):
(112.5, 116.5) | 33.2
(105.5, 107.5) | 24.6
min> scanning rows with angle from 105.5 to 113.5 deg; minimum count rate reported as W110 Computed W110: 24.15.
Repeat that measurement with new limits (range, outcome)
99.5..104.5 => 24.93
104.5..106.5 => 25.14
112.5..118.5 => 28.34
